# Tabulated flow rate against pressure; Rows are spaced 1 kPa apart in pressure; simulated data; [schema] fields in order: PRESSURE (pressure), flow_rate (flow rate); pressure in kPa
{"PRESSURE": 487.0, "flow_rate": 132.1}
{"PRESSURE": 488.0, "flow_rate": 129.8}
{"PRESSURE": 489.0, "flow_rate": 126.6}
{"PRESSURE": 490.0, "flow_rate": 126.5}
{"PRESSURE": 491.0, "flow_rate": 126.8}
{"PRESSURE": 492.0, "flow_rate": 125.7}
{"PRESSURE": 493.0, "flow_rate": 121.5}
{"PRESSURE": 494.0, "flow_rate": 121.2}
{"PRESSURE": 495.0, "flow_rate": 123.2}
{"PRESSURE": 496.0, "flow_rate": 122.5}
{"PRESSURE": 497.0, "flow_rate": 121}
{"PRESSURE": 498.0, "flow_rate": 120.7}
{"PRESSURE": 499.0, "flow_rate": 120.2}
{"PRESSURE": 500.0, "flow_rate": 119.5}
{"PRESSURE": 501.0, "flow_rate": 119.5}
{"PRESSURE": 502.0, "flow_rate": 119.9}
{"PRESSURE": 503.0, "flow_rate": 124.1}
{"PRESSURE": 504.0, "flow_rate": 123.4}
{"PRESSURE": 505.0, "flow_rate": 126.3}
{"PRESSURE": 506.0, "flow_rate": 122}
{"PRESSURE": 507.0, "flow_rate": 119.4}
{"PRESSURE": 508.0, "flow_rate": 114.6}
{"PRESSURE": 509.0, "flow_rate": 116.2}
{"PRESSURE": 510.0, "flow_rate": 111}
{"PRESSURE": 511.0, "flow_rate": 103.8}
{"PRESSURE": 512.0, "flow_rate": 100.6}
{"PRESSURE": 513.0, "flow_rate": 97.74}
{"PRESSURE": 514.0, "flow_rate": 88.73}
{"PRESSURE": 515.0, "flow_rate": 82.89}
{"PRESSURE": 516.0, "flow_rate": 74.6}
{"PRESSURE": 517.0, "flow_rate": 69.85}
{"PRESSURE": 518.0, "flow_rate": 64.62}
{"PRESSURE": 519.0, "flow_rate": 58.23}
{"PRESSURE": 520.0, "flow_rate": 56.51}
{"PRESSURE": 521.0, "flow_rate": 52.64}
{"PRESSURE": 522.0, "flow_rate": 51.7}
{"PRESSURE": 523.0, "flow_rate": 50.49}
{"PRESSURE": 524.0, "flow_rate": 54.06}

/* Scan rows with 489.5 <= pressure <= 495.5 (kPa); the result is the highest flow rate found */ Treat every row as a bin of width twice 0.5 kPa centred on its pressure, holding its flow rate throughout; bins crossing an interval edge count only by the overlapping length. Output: 126.8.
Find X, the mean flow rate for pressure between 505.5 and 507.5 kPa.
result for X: 121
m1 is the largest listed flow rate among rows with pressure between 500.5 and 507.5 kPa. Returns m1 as 126.3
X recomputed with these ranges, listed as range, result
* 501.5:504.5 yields 122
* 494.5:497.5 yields 122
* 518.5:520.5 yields 57.4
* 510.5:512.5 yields 102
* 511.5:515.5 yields 92.5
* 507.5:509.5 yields 115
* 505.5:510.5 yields 117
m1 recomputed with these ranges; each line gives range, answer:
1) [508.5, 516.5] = 116.2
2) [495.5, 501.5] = 122.5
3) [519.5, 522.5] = 56.51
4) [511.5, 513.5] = 100.6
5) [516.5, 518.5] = 69.85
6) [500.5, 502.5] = 119.9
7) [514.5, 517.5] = 82.89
